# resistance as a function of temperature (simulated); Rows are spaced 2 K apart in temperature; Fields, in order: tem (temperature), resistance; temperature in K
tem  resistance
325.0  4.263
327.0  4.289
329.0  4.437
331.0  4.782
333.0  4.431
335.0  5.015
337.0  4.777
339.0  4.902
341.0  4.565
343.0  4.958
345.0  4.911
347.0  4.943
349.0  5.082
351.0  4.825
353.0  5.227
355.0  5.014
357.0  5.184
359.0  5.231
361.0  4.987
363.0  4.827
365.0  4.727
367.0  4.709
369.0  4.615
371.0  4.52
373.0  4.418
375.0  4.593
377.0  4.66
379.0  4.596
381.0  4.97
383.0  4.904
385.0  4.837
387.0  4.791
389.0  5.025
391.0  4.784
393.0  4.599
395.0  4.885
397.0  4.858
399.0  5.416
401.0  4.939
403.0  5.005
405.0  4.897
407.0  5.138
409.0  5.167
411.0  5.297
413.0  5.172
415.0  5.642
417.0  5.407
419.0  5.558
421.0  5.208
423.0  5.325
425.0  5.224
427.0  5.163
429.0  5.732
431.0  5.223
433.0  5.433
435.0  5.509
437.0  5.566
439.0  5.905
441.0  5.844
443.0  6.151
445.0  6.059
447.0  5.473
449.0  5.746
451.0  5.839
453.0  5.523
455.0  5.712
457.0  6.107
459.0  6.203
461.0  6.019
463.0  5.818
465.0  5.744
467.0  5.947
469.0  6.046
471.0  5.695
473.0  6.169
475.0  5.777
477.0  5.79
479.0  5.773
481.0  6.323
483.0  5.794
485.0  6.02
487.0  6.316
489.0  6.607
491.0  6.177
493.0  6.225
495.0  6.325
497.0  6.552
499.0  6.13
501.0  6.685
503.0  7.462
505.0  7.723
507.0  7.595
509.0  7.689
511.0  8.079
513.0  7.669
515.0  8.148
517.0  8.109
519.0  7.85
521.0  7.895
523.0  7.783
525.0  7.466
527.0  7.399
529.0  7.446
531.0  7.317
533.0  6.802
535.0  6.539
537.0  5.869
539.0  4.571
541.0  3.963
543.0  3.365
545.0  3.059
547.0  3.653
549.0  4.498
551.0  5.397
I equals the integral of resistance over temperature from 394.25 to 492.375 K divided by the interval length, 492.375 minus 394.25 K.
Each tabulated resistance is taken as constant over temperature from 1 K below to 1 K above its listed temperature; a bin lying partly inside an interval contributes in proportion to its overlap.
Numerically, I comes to 5.64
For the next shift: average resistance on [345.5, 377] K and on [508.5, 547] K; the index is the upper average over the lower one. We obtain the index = 1.36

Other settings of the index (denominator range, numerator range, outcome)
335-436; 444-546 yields 1.27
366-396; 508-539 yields 1.56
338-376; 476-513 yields 1.37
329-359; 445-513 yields 1.29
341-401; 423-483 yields 1.19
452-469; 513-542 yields 1.18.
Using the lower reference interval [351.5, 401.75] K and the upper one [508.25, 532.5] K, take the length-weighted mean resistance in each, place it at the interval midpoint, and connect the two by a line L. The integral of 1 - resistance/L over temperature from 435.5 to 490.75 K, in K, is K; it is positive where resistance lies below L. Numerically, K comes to 5.41 K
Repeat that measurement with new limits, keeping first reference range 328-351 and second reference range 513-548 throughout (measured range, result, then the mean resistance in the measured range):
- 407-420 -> 0.11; 5.36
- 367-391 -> 1.87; 4.72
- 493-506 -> -1.43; 6.77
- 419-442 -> 0.28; 5.47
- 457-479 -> -0.31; 5.92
